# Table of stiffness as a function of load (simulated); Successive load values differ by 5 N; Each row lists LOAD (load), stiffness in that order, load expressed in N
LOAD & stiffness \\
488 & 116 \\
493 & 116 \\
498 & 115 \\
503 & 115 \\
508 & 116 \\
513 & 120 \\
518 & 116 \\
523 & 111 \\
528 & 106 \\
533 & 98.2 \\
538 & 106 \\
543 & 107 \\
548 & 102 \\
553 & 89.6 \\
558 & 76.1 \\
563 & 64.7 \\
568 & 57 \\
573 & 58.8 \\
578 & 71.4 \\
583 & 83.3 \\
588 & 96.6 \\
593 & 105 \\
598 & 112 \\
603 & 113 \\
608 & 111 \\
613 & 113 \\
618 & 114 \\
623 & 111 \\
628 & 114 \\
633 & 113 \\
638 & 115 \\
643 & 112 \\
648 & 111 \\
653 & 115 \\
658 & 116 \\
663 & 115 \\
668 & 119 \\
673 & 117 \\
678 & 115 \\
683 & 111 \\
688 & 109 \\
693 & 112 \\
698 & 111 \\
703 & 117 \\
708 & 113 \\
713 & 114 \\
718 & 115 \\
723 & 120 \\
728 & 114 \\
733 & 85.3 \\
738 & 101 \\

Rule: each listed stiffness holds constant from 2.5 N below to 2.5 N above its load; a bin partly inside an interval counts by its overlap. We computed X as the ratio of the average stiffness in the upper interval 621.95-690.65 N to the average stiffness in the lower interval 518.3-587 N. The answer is 1.29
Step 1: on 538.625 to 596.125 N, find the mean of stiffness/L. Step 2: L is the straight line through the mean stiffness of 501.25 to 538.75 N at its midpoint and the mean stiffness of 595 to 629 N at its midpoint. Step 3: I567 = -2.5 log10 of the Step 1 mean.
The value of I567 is 0.31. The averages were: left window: 111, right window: 112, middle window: 83.9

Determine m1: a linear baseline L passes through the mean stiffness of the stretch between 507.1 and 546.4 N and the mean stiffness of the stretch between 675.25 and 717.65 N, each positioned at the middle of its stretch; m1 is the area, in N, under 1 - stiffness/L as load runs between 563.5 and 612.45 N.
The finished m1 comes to 9.34 N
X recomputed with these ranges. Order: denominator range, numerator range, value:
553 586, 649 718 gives 1.62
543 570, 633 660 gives 1.40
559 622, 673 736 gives 1.22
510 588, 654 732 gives 1.25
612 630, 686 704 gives 0.99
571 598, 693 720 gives 1.32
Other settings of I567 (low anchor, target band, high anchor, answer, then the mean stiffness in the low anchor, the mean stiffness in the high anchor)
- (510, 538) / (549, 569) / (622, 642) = 0.42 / 110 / 113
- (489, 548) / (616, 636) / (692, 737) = -0.02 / 111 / 111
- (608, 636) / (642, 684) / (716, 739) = -0.04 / 113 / 107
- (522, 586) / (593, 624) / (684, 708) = -0.16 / 86.5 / 112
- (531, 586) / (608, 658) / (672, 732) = -0.15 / 83.1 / 113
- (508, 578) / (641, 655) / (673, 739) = -0.08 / 93.3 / 111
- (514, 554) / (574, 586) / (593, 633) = 0.40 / 106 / 112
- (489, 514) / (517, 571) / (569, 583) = -0.05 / 116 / 67.5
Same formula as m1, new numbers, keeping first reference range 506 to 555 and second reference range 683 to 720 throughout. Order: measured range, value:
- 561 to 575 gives 6.3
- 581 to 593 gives 1.7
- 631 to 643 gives -0.3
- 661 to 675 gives -0.7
